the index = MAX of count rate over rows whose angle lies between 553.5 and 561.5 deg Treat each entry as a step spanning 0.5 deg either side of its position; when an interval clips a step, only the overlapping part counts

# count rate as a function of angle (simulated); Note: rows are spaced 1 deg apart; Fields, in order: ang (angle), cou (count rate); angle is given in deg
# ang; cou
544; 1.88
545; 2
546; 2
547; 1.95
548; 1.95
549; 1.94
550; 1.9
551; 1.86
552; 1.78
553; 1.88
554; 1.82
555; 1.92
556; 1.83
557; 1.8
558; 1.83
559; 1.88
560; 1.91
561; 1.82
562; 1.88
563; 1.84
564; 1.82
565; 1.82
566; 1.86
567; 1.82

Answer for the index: 1.92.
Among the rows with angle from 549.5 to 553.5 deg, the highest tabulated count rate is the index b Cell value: 1.9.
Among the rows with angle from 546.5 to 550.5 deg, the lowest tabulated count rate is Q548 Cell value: 1.9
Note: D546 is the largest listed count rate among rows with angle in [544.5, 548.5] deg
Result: 2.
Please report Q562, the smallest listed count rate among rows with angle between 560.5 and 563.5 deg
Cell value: 1.82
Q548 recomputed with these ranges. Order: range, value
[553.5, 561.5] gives 1.8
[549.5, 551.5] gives 1.86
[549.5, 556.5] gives 1.78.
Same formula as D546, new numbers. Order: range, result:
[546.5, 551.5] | 1.95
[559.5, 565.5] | 1.91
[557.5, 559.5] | 1.88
